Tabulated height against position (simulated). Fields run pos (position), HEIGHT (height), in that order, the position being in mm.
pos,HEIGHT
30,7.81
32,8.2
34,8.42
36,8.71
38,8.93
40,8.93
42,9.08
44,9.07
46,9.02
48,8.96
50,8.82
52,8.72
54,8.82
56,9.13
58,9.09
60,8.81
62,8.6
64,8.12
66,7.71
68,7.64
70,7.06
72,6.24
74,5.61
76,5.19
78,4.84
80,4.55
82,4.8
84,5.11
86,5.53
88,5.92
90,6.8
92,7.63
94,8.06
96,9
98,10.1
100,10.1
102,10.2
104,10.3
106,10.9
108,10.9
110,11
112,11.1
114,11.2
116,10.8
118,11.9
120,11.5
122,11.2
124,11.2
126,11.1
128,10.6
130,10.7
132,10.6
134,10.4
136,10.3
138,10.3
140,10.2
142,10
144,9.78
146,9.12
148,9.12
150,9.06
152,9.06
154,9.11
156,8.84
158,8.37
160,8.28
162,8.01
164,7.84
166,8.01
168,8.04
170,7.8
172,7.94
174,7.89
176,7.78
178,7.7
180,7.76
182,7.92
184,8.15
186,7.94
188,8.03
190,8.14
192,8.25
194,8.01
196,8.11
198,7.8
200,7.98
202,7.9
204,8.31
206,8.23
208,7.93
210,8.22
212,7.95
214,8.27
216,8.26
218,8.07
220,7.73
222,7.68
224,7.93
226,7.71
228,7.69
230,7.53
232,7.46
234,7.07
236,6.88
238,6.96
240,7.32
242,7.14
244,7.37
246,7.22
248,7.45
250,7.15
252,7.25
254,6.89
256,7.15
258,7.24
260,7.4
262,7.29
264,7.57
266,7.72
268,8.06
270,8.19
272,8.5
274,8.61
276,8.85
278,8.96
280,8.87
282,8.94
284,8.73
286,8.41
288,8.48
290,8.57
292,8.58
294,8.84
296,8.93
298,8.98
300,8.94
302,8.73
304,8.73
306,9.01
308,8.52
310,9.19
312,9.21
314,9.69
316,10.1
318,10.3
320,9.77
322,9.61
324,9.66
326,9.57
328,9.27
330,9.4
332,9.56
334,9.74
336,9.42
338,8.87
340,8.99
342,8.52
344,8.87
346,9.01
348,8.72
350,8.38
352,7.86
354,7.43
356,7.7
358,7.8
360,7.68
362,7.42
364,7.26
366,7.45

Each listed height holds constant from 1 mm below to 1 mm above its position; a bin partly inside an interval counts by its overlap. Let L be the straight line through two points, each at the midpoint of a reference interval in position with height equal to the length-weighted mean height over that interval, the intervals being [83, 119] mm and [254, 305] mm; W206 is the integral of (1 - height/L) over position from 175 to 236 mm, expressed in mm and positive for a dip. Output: 5.74 mm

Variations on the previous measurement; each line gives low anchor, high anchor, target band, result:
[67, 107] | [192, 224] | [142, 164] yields -3.41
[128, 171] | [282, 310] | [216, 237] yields 3.20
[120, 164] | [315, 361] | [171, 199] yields 4.78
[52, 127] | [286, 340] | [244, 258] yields 2.83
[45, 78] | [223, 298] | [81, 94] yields 2.89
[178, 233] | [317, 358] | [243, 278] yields 2.99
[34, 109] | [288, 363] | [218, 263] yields 6.54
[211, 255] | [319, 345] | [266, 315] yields -1.09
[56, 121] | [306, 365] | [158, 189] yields 2.07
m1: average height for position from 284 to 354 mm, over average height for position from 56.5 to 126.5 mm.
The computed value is 1.06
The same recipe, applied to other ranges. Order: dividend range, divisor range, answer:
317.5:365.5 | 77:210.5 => 1.00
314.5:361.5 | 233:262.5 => 1.25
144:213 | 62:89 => 1.34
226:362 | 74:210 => 0.96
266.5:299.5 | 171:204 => 1.09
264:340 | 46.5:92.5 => 1.26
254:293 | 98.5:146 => 0.77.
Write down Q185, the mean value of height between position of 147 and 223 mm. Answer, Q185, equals 8.14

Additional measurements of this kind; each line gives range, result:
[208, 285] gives 7.77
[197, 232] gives 7.94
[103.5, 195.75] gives 9.38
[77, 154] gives 9.34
